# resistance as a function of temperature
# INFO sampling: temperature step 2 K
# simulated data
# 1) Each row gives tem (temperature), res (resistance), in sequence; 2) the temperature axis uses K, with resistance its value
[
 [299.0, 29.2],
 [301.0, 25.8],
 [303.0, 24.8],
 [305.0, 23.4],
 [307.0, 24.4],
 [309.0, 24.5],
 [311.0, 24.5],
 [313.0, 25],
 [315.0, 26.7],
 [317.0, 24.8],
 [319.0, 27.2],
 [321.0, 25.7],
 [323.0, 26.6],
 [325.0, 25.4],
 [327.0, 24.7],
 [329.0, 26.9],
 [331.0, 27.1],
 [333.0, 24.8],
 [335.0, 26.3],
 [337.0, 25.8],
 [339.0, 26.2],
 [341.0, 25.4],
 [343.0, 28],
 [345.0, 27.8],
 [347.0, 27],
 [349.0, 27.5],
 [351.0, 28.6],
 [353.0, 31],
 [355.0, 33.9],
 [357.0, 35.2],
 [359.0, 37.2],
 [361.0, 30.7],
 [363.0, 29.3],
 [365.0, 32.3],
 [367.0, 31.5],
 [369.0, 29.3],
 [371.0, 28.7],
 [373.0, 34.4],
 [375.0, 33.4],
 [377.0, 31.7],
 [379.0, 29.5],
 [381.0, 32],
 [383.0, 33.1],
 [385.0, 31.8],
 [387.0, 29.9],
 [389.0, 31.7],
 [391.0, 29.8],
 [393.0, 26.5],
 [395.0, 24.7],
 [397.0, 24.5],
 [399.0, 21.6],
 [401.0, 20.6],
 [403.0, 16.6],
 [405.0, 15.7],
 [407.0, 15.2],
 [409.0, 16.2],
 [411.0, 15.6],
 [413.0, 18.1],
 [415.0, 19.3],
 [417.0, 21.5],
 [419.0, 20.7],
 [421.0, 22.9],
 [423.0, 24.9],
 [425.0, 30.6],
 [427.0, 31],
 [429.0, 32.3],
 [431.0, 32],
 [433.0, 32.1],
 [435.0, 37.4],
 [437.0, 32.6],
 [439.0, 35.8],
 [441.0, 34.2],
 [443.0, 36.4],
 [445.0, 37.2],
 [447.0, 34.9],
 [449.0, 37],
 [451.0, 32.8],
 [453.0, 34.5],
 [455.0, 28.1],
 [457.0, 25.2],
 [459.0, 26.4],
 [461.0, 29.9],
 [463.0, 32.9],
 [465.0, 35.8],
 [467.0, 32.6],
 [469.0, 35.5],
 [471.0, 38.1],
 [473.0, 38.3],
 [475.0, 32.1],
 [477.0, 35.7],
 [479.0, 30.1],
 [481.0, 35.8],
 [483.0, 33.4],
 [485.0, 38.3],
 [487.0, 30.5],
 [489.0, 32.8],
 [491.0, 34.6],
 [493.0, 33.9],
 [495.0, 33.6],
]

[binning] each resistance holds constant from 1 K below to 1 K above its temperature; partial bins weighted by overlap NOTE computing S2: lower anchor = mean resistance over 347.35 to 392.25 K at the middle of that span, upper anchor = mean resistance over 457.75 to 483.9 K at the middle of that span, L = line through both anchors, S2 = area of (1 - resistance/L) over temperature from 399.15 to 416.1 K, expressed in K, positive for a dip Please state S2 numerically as 7.8 K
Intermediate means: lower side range 31.4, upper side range 33.5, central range 17.4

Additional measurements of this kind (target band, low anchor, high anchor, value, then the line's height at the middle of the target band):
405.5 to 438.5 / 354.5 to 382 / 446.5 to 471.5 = 7.3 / 32.3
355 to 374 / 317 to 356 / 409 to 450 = -3.1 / 27.7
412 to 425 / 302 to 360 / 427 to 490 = 4.0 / 31.5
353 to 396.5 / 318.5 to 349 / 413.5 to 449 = -4.9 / 28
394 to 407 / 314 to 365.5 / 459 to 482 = 4.5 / 30.8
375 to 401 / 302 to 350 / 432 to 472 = 0.7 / 29.6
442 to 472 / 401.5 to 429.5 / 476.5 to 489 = -4.4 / 29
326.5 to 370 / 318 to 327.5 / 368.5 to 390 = -0.7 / 28.5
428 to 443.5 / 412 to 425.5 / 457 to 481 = -4.8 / 26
